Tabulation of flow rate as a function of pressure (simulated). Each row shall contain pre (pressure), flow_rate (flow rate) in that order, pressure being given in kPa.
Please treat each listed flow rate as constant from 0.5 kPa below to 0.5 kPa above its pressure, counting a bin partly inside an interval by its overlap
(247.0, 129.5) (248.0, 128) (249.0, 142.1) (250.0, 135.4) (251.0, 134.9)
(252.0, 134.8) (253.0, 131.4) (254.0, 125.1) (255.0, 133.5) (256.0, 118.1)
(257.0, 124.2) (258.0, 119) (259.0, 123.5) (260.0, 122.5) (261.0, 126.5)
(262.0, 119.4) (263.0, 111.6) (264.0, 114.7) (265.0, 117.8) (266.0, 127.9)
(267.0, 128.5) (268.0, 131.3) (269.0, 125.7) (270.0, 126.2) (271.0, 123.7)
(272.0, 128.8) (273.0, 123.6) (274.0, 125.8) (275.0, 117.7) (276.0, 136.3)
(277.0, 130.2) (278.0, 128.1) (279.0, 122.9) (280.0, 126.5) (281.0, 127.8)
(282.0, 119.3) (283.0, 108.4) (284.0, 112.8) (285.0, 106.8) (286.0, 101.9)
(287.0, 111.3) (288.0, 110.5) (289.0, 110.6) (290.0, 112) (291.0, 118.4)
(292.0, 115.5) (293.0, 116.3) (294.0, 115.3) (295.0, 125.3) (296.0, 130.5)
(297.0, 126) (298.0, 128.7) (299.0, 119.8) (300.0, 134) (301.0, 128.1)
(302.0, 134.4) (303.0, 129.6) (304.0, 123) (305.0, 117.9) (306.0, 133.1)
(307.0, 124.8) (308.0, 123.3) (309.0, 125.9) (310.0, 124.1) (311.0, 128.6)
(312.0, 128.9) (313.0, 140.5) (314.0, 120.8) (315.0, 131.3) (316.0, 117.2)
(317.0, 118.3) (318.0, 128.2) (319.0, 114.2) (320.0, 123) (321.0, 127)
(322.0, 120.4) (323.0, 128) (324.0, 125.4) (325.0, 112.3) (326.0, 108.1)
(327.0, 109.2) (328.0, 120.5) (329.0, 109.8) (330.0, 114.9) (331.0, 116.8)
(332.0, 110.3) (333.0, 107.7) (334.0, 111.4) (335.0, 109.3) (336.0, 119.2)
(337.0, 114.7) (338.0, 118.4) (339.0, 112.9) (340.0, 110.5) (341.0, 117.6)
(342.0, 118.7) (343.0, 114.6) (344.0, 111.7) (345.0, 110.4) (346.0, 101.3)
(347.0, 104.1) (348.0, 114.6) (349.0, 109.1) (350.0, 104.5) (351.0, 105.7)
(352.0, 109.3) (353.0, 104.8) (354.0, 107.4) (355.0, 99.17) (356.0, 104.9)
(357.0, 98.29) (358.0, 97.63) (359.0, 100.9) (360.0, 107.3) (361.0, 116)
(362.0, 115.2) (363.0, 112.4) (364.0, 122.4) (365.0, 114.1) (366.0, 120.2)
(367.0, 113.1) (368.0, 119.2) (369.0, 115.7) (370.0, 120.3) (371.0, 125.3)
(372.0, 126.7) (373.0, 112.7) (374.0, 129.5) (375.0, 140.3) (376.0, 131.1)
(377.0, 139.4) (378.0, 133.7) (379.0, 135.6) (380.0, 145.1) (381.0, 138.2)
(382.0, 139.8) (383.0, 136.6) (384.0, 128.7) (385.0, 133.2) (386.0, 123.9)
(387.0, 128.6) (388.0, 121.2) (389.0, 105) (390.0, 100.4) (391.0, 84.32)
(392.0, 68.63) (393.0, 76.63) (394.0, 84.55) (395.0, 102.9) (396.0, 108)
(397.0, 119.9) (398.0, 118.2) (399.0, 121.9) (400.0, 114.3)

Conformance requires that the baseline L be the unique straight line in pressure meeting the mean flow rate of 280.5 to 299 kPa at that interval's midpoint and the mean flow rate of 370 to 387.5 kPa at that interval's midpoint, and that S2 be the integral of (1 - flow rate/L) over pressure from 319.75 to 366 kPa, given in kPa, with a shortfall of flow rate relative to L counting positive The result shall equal 5.0 kPa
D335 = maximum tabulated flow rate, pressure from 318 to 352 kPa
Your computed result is 128.2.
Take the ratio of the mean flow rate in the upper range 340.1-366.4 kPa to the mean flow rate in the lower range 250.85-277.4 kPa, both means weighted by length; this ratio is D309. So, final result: 0.87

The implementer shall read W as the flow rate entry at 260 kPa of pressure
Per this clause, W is 122.5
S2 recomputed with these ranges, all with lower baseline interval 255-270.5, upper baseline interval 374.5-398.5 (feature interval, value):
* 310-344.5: 0.64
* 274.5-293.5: 0.71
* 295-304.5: -0.51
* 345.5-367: 2.04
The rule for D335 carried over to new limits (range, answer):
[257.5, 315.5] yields 140.5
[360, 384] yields 145.1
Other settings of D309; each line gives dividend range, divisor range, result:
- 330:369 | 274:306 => 0.91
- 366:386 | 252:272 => 1.04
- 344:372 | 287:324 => 0.89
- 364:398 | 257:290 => 0.98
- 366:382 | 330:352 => 1.15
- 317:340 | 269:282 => 0.92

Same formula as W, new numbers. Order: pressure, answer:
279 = 122.9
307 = 124.8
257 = 124.2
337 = 114.7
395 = 102.9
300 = 134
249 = 142.1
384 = 128.7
